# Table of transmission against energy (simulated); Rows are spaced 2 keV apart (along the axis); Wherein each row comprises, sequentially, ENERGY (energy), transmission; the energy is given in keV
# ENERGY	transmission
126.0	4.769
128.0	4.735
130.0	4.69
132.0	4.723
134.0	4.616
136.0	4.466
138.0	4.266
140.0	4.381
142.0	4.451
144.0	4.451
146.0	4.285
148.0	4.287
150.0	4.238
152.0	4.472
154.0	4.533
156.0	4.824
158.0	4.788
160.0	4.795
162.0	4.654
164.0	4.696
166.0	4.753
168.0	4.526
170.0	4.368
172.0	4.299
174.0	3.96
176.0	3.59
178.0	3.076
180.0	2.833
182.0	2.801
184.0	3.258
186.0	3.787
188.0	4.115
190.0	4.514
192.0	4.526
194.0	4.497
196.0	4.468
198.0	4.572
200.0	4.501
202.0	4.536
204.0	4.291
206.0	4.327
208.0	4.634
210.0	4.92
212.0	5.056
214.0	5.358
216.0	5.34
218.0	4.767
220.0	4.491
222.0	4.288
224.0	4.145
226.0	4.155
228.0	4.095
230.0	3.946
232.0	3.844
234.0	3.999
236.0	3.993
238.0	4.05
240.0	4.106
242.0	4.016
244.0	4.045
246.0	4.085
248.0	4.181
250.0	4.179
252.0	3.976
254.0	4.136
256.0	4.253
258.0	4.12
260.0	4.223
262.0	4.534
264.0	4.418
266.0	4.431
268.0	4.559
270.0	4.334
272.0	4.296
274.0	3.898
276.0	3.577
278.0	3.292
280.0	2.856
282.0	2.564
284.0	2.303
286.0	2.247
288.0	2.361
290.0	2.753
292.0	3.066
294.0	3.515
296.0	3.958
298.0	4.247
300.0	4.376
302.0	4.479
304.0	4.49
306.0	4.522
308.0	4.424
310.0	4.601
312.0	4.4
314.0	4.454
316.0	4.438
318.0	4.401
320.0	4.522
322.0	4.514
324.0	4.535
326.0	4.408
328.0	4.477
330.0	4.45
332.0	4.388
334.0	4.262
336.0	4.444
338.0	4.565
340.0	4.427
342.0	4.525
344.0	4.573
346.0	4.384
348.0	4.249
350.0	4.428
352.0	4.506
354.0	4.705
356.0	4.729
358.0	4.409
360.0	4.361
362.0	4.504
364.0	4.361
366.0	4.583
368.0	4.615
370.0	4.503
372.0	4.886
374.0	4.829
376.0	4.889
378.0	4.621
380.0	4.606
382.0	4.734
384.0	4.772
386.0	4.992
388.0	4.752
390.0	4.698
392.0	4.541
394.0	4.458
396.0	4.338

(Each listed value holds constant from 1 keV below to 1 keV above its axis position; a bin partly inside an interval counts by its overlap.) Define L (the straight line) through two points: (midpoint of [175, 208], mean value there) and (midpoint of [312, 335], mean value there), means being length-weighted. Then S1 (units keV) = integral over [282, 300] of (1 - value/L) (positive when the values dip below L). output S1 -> 5.1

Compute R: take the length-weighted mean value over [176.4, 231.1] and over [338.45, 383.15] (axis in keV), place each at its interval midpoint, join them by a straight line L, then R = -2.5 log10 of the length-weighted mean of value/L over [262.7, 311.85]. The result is 0.18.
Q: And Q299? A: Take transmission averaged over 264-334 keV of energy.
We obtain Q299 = 3.96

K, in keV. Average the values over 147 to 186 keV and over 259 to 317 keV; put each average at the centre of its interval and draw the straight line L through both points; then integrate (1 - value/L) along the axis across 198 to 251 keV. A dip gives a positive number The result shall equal -4.8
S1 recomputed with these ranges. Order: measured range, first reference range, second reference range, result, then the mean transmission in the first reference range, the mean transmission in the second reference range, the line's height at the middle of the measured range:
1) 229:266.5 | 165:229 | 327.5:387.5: 2.0 keV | 4.28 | 4.56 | 4.37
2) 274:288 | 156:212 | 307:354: 4.9 keV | 4.25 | 4.46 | 4.39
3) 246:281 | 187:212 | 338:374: 3.4 keV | 4.51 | 4.52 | 4.52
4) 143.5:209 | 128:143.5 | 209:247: 3.0 keV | 4.53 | 4.35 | 4.45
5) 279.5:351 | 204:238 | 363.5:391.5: 8.6 keV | 4.44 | 4.71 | 4.6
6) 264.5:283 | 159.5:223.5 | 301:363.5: 2.7 keV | 4.33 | 4.47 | 4.41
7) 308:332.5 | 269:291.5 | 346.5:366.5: -4.0 keV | 3.13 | 4.48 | 3.84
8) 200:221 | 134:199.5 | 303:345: -2.2 keV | 4.24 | 4.47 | 4.31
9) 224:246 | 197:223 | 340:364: 3.0 keV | 4.7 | 4.48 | 4.66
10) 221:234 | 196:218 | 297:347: 1.7 keV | 4.74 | 4.45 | 4.69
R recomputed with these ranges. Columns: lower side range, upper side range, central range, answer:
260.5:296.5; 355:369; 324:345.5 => -0.069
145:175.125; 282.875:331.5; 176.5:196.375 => 0.171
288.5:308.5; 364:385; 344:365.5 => 0.005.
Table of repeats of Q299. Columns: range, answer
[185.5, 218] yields 4.61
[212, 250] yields 4.29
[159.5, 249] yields 4.25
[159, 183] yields 4.03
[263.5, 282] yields 3.87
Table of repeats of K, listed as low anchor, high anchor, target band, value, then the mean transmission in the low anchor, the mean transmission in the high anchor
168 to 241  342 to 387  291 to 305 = 1.3 keV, 4.21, 4.6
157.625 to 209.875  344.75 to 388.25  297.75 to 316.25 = 0.1 keV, 4.2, 4.61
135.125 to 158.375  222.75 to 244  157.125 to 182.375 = 1.3 keV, 4.44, 4.04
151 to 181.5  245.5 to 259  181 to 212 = -0.5 keV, 4.25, 4.13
